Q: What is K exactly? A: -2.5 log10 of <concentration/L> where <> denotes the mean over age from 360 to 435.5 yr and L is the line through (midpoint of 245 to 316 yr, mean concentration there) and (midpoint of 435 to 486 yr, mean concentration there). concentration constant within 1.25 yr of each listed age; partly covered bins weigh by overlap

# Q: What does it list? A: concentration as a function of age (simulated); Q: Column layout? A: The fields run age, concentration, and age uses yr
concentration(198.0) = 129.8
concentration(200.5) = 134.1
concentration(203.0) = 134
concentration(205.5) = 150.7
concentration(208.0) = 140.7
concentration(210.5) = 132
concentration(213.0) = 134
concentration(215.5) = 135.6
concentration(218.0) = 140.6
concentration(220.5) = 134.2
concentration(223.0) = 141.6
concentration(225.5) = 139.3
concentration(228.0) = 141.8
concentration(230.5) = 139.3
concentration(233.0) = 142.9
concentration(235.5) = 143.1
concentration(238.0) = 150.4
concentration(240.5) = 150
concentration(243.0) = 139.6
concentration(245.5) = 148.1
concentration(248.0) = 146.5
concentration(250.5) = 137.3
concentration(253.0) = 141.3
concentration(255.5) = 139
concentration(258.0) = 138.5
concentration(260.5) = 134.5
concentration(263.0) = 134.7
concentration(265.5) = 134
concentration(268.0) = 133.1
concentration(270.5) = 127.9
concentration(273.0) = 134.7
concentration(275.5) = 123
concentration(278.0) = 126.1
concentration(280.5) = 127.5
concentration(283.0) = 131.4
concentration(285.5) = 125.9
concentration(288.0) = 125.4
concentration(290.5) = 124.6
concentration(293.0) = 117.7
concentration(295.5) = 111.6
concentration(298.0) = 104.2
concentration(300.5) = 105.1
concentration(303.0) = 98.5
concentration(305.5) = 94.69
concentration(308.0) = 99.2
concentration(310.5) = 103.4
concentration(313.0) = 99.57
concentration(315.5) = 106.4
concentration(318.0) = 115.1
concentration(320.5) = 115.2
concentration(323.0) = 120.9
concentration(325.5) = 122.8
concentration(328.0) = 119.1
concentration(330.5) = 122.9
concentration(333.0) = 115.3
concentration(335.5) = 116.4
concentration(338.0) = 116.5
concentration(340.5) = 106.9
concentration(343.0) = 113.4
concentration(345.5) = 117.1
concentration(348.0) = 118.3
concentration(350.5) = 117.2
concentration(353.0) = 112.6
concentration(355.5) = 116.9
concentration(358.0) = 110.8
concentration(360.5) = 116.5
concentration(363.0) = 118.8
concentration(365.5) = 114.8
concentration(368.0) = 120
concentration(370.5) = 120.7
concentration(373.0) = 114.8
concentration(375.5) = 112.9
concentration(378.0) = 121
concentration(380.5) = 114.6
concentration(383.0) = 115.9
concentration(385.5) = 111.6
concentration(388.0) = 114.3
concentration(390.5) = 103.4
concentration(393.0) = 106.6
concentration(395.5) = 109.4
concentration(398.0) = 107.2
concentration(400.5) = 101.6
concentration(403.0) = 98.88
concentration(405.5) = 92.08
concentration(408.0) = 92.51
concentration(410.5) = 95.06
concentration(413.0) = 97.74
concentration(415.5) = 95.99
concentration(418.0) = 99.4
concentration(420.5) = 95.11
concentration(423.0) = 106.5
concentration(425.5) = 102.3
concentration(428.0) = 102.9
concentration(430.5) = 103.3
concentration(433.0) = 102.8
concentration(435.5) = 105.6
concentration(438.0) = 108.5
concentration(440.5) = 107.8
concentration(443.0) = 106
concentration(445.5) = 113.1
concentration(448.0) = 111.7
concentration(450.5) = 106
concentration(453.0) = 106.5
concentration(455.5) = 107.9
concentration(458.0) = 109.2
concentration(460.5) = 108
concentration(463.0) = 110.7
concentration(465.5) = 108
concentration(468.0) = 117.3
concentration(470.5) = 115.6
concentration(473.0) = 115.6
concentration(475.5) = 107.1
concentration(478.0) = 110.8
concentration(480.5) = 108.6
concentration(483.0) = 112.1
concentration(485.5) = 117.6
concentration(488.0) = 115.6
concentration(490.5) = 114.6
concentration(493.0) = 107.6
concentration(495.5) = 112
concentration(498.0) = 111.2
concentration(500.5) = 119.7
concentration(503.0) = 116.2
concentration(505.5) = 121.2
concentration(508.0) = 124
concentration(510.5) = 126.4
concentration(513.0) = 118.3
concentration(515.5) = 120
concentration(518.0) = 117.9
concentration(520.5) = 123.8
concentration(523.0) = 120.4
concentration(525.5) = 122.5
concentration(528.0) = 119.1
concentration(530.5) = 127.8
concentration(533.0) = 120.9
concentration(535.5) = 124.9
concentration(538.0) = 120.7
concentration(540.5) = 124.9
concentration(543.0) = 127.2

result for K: 0.08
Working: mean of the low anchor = 123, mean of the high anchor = 110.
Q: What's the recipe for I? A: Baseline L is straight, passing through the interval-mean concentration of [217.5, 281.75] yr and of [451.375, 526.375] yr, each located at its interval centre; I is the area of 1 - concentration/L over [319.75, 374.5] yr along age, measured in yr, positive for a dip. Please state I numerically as 5.0 yr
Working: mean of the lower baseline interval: 138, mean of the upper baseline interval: 115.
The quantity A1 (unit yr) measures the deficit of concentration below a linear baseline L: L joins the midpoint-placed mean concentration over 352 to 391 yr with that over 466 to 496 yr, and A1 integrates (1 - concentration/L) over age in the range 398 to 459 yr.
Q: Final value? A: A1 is 5.9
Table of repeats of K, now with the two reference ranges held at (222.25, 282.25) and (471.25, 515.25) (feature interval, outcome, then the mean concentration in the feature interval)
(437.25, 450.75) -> 0.10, 109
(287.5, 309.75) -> 0.23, 108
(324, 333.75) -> 0.09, 120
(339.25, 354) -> 0.13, 114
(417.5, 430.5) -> 0.20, 102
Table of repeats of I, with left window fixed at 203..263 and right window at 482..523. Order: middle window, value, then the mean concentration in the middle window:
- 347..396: 5.4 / 115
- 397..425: 6.0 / 98.4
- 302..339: 6.1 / 111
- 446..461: 1.6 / 108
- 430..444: 2.0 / 106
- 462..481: 1.3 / 112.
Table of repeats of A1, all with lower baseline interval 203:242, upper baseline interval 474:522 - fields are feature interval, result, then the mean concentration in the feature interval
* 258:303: 3.7 yr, 124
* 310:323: 2.3 yr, 109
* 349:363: 1.5 yr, 115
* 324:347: 2.4 yr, 117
